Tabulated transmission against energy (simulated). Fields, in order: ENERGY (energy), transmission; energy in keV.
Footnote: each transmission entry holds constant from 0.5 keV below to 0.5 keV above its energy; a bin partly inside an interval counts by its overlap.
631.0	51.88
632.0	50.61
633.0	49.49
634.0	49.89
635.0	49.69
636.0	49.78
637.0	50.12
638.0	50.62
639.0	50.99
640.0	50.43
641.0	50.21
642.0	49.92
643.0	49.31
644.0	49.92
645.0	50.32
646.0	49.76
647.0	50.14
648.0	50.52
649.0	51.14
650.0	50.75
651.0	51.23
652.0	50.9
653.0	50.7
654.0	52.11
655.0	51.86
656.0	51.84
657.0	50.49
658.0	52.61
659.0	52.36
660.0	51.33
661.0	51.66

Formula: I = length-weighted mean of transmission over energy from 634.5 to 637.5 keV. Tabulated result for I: 49.9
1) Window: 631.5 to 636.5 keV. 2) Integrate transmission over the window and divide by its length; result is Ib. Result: 49.9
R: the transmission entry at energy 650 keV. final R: 50.75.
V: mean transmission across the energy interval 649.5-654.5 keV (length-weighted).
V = 51.1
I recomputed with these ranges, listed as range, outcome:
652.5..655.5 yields 51.6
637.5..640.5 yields 50.7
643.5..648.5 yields 50.1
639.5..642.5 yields 50.2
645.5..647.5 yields 50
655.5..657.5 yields 51.2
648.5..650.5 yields 50.9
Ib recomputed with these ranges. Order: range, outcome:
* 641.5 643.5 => 49.6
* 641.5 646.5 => 49.8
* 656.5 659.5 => 51.8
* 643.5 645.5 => 50.1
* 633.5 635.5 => 49.8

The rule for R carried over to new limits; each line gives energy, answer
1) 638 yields 50.62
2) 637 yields 50.12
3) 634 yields 49.89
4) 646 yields 49.76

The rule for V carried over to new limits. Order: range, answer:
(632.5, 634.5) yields 49.7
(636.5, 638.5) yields 50.4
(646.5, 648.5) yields 50.3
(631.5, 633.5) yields 50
